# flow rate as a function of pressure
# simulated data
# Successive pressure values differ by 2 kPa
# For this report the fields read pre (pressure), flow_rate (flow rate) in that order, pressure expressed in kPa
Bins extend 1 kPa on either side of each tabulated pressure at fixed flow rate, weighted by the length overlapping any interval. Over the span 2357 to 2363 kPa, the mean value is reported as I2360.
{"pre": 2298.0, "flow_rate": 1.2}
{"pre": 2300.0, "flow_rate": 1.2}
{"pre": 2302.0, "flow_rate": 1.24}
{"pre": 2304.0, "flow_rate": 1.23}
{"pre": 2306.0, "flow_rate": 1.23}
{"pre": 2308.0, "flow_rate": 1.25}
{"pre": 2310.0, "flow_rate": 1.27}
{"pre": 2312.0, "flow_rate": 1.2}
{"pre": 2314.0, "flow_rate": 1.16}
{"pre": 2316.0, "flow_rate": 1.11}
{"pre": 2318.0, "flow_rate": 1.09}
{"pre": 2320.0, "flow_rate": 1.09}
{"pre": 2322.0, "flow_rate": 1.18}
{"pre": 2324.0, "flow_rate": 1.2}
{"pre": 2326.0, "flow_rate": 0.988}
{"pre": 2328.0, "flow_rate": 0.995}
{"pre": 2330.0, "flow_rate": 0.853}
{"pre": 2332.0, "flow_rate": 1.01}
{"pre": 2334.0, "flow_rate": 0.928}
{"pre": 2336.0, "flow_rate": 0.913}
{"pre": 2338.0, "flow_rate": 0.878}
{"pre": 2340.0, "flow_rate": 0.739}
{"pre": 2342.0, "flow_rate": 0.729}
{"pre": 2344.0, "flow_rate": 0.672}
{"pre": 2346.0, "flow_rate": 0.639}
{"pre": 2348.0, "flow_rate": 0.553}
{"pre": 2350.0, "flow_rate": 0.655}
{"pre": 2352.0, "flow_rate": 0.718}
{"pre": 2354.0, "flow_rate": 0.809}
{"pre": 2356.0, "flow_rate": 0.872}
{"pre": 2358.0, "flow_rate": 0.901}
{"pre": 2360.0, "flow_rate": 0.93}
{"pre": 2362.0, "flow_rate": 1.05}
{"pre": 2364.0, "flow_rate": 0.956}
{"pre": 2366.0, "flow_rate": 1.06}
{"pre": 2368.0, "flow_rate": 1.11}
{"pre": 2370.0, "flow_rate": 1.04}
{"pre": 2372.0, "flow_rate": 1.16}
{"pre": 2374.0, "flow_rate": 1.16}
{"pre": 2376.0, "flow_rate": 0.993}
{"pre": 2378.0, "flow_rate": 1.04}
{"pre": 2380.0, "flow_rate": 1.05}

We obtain 0.96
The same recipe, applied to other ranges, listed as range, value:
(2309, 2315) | 1.21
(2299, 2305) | 1.22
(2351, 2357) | 0.8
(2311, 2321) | 1.13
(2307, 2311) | 1.26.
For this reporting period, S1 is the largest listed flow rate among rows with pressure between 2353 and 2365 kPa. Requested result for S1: 1.05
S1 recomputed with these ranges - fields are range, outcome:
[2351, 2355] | 0.809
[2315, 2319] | 1.11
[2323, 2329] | 1.2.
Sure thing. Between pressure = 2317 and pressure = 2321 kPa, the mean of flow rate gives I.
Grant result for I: 1.09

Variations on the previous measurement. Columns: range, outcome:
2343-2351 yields 0.63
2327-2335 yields 0.947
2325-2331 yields 0.945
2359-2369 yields 1.02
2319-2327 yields 1.11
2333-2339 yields 0.906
